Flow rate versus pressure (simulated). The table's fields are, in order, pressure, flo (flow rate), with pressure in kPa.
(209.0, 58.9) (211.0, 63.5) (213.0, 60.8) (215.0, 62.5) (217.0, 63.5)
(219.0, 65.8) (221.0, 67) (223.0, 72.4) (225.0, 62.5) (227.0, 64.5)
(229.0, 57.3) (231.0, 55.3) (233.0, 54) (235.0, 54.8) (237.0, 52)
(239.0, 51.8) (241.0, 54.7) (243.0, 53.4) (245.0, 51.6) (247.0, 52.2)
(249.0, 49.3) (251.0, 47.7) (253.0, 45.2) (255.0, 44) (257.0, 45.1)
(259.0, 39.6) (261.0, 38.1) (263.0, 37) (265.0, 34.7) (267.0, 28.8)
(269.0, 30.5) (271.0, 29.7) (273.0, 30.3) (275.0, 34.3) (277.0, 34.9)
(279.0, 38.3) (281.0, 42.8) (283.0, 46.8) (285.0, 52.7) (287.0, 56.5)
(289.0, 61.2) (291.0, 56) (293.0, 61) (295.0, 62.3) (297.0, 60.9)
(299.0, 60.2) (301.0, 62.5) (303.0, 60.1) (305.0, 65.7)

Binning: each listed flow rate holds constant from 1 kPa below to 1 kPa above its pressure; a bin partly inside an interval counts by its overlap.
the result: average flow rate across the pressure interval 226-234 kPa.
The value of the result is 57.8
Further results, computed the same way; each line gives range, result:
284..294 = 57.5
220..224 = 69.7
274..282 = 37.6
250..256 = 45.6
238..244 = 53.3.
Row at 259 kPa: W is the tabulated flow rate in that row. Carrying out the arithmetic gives 39.6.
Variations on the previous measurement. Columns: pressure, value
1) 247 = 52.2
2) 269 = 30.5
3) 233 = 54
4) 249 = 49.3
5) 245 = 51.6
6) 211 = 63.5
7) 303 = 60.1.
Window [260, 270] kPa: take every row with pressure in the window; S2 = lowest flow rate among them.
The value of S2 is 28.8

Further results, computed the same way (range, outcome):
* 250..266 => 34.7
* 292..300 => 60.2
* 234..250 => 49.3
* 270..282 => 29.7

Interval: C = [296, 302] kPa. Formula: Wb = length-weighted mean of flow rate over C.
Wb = 61.2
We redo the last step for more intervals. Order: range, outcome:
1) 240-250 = 52.2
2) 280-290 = 52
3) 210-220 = 63.2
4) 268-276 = 31.2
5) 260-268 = 34.6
